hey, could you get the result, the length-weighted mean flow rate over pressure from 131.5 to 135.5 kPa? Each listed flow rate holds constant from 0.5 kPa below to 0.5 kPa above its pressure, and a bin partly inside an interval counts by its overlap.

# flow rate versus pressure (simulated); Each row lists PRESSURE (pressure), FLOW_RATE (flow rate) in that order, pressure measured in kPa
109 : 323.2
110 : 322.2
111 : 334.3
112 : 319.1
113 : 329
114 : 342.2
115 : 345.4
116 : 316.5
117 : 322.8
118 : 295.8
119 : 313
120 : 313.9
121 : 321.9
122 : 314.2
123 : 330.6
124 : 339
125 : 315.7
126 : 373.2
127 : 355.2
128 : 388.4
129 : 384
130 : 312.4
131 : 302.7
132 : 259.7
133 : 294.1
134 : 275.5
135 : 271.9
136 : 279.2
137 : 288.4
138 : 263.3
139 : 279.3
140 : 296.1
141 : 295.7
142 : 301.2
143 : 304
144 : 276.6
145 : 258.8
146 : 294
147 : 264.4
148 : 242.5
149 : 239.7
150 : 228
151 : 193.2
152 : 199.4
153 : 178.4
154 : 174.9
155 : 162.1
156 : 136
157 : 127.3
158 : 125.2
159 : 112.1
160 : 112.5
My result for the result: 275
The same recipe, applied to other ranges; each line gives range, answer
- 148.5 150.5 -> 234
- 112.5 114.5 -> 336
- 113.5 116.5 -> 335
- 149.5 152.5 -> 207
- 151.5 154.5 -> 184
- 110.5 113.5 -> 327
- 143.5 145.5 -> 268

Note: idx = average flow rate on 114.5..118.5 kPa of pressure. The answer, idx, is 320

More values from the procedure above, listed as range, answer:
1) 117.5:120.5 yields 308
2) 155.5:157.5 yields 132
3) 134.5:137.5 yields 280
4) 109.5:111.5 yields 328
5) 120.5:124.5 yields 326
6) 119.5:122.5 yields 317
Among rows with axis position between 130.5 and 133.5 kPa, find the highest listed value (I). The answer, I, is 302.7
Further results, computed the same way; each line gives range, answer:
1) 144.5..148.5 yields 294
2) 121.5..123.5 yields 330.6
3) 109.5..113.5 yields 334.3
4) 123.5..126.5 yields 373.2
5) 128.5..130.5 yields 384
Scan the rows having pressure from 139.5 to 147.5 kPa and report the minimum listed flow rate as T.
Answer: 258.8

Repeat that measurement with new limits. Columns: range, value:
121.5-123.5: 314.2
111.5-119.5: 295.8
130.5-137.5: 259.7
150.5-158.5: 125.2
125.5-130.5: 312.4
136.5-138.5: 263.3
